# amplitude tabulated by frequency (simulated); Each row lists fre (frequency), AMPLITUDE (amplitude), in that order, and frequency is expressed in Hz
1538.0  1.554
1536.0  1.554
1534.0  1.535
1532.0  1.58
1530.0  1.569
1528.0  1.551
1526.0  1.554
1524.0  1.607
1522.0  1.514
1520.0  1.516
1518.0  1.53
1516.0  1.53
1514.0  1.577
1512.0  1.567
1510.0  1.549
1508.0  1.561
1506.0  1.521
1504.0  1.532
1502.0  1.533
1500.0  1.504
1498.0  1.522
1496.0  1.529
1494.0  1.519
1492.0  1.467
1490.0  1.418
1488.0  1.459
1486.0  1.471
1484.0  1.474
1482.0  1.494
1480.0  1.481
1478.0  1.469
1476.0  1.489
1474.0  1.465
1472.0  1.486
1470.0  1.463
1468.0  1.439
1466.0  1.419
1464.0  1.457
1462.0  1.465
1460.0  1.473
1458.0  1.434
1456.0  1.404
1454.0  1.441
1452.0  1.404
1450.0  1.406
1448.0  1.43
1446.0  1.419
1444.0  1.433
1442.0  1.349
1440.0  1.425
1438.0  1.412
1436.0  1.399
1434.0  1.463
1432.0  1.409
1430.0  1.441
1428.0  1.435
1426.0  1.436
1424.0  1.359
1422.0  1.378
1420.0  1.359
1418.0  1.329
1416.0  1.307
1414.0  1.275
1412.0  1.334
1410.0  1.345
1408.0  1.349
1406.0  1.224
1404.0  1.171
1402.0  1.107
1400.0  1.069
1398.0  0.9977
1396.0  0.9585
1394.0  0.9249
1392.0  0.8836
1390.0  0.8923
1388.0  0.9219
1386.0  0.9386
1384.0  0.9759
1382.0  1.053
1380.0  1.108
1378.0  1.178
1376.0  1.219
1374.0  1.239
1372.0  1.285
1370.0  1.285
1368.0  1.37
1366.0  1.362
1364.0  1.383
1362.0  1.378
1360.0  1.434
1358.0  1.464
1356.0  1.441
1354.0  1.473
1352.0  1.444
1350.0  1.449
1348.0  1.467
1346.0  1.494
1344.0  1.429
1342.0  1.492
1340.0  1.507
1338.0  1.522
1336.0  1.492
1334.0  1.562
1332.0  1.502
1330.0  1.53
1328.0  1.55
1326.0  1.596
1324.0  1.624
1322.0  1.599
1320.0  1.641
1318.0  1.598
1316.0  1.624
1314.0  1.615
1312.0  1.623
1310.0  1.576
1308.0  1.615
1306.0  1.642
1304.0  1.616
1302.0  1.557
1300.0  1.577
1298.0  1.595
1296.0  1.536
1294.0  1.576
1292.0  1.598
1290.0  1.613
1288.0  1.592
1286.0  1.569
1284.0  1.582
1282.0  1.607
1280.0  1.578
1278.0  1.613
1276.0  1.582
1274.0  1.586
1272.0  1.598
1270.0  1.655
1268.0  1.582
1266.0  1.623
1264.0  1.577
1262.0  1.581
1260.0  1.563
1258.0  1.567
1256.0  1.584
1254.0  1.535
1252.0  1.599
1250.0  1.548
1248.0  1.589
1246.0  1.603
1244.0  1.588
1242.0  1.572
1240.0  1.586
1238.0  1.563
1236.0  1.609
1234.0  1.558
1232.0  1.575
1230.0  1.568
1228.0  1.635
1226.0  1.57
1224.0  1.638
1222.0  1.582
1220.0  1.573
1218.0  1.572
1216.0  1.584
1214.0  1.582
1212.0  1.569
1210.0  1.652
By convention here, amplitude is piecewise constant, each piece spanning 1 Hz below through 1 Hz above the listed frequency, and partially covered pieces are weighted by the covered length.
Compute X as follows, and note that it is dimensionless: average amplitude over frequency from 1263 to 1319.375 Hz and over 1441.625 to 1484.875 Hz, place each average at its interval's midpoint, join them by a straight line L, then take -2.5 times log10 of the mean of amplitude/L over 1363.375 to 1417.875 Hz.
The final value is 0.29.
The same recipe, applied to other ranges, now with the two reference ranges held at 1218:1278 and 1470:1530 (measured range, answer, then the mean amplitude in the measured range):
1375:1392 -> 0.45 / 1.03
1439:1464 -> 0.08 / 1.42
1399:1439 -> 0.16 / 1.33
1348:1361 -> 0.07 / 1.45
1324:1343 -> 0.02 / 1.53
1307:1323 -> -0.03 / 1.61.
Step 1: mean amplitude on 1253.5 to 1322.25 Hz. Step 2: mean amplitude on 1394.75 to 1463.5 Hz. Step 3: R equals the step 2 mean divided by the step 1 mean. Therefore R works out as 0.84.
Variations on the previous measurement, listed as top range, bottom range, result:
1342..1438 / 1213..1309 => 0.80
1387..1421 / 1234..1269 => 0.72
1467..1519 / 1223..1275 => 0.95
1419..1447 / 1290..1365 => 0.92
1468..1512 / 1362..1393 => 1.30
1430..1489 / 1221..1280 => 0.91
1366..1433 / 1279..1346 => 0.76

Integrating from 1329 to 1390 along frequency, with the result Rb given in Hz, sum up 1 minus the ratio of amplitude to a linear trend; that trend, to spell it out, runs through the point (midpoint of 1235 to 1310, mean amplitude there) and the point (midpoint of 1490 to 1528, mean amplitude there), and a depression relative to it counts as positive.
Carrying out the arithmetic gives 8.9 Hz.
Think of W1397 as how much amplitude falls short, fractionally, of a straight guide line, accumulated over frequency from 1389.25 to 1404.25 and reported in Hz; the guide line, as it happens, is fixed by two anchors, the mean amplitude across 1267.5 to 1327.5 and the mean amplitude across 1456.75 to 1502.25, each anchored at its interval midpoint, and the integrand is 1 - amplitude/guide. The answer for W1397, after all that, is 5.26 Hz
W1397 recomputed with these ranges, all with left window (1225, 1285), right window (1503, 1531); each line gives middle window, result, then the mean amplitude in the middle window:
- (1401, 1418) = 3.2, 1.27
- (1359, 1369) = 1.2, 1.39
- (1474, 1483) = 0.4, 1.48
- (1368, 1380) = 2.5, 1.24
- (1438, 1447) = 0.9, 1.41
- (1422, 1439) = 1.6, 1.42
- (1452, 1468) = 1.2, 1.44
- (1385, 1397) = 5.0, 0.92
